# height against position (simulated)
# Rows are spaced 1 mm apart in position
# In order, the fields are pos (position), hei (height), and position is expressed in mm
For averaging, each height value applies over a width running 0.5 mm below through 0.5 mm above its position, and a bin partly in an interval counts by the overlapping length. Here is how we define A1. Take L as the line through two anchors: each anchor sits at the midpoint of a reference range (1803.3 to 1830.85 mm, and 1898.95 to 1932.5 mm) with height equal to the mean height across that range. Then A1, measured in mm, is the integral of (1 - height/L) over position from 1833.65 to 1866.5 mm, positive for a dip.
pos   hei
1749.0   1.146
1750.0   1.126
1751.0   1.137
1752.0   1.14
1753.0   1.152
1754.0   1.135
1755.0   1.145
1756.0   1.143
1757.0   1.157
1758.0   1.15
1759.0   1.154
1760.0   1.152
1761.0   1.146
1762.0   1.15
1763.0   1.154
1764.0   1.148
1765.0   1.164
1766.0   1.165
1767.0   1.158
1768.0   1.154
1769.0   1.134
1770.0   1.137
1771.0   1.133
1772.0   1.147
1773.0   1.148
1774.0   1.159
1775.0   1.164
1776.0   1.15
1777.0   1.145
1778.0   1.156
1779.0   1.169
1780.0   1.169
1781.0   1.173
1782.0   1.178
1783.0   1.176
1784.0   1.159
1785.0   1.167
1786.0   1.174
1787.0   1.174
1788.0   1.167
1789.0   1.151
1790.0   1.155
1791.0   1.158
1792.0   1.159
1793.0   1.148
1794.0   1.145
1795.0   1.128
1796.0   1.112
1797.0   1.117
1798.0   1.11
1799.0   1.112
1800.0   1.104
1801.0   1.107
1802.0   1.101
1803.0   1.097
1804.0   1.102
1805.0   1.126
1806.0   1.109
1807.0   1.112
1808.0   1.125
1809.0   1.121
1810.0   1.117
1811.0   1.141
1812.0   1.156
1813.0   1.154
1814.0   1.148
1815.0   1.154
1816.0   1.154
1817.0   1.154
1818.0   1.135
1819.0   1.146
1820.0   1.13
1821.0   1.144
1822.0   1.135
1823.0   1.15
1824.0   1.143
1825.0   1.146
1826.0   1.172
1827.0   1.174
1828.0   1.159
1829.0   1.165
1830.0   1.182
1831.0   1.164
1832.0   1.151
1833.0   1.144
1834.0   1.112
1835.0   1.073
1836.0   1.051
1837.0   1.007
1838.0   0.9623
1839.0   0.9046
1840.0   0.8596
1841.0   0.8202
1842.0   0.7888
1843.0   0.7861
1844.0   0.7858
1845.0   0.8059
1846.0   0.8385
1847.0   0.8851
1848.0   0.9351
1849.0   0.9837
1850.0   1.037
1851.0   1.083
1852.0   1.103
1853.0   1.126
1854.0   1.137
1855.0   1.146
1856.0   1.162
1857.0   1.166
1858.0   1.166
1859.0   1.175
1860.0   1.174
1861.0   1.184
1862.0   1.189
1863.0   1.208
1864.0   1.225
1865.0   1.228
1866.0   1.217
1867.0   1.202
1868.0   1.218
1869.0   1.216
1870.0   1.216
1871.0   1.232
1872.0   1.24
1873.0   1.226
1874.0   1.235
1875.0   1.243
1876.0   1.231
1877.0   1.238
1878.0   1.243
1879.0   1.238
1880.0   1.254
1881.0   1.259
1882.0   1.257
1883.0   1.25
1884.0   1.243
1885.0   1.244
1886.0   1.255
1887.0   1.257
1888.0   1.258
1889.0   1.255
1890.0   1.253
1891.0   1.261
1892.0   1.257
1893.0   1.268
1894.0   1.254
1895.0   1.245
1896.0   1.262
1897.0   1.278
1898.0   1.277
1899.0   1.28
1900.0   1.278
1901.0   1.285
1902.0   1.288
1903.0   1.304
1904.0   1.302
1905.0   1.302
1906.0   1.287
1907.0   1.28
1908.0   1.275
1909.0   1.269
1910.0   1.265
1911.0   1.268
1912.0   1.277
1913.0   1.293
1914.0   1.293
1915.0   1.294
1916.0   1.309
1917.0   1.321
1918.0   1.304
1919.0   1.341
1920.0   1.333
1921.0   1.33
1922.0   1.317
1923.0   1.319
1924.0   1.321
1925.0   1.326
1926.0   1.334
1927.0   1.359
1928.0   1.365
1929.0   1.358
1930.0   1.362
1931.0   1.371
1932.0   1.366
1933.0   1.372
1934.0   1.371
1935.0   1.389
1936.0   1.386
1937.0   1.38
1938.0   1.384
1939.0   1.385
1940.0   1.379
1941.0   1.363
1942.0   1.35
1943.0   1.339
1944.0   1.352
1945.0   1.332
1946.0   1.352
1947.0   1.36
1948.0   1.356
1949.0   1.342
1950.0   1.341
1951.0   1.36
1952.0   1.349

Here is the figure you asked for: 4.40 mm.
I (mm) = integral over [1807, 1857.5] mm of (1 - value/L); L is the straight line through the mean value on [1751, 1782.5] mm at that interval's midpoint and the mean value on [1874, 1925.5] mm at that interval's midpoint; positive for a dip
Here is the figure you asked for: 6.0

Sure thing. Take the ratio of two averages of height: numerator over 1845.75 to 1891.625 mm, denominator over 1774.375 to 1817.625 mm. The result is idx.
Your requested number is 1.0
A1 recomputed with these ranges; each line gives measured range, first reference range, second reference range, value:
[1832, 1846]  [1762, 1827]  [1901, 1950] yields 3.15 mm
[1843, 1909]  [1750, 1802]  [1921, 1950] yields 4.49 mm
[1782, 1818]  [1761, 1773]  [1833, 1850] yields -3.06 mm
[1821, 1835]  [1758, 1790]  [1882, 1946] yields 0.75 mm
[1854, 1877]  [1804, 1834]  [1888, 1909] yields 0.31 mm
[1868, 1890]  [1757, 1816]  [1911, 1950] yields 0.52 mm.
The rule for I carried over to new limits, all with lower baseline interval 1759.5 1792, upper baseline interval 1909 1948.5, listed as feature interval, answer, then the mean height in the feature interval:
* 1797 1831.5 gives 1.9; 1.14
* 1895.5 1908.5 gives 0.2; 1.28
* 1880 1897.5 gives 0.5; 1.26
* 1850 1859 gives 0.9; 1.13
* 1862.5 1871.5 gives 0.3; 1.22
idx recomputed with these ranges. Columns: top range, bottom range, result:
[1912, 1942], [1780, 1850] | 1.23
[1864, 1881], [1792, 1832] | 1.08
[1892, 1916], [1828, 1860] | 1.25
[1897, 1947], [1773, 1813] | 1.16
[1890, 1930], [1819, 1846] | 1.25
